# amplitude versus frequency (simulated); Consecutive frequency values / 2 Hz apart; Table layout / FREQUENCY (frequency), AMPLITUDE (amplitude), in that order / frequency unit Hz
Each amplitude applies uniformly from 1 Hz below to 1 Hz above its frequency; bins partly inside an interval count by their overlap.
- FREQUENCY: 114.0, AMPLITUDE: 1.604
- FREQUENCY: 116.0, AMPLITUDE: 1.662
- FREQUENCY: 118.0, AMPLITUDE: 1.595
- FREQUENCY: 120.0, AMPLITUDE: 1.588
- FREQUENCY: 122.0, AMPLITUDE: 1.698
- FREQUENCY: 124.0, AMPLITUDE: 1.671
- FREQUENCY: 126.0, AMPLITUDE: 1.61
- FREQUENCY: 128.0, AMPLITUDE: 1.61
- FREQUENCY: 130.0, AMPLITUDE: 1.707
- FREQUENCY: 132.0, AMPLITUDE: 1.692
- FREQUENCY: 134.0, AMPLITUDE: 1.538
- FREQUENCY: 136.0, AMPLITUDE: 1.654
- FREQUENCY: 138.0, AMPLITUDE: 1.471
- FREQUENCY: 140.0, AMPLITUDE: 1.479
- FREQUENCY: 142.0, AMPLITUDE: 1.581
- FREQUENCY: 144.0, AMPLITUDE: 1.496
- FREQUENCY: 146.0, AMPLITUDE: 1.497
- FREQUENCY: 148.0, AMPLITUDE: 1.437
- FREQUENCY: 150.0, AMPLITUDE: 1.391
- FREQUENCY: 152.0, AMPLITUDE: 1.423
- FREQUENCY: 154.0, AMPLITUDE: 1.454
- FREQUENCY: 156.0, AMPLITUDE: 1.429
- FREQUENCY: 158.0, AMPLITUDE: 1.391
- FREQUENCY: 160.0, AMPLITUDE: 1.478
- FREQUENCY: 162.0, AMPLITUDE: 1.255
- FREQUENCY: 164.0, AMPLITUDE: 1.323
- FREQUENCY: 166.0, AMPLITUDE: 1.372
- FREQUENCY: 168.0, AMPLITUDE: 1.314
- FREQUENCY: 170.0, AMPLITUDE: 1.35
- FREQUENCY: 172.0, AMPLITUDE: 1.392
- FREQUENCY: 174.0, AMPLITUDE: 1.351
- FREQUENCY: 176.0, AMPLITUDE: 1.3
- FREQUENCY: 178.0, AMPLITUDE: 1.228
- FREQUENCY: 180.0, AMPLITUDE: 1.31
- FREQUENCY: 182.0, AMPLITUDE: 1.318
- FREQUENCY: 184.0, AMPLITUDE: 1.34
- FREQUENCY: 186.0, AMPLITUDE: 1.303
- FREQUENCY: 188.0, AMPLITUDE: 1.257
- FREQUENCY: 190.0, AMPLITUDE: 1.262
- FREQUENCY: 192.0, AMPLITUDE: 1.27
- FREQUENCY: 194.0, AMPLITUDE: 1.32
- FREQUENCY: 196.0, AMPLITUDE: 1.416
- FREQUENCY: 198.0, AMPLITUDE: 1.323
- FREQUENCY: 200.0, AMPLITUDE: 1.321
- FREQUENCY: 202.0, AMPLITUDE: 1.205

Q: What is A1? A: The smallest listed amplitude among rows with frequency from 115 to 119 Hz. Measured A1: 1.595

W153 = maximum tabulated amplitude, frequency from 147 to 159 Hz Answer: 1.454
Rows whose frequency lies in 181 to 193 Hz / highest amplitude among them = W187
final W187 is 1.34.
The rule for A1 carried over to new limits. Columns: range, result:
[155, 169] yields 1.255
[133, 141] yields 1.471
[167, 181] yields 1.228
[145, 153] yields 1.391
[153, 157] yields 1.429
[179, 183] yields 1.31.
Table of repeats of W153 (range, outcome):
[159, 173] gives 1.478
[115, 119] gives 1.662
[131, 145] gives 1.692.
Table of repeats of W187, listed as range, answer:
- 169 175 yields 1.392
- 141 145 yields 1.581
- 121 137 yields 1.707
